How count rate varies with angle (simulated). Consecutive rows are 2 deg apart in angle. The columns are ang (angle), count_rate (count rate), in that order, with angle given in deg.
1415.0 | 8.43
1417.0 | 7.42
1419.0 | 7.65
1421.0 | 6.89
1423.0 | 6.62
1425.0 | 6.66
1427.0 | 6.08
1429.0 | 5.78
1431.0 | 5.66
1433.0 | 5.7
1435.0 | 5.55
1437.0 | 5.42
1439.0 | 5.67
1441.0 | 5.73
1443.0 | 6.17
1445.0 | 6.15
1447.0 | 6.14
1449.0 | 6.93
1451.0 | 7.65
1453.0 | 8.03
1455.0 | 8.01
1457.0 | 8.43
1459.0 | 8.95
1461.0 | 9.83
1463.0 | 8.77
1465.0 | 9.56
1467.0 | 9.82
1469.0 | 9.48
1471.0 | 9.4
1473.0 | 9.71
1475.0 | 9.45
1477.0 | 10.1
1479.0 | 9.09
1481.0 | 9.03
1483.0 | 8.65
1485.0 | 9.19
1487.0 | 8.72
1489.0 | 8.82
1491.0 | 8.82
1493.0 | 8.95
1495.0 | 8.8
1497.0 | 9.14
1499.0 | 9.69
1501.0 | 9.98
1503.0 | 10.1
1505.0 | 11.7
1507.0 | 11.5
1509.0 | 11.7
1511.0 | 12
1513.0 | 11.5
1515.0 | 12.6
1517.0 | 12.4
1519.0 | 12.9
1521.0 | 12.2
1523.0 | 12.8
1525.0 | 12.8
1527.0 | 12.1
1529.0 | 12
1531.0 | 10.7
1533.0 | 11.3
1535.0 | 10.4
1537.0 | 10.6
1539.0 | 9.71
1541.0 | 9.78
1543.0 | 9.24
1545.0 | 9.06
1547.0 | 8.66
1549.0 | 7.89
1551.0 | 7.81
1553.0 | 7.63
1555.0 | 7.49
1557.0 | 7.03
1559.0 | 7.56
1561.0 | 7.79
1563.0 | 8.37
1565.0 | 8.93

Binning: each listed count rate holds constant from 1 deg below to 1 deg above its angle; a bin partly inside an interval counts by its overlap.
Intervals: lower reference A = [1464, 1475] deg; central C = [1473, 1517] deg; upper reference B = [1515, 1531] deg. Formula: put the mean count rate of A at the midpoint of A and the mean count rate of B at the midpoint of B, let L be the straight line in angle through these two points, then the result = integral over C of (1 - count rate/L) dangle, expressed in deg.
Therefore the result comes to 3.6 deg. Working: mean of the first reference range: 9.58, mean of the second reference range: 12.4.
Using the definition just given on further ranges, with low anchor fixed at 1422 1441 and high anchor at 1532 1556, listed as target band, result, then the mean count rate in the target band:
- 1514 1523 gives -4.5 deg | 12.6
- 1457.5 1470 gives -4.7 deg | 9.36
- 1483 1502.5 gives -3.7 deg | 9.12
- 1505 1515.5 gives -4.7 deg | 11.8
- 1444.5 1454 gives -0.9 deg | 7.02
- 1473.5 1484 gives -3.0 deg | 9.29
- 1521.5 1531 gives -4.0 deg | 12.2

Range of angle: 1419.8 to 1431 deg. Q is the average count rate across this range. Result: 6.36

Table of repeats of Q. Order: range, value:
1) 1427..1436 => 5.72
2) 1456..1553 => 10.1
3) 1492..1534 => 11.3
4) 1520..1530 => 12.4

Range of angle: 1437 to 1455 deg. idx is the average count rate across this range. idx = 6.58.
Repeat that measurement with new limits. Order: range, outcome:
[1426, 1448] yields 5.82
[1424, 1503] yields 8.07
